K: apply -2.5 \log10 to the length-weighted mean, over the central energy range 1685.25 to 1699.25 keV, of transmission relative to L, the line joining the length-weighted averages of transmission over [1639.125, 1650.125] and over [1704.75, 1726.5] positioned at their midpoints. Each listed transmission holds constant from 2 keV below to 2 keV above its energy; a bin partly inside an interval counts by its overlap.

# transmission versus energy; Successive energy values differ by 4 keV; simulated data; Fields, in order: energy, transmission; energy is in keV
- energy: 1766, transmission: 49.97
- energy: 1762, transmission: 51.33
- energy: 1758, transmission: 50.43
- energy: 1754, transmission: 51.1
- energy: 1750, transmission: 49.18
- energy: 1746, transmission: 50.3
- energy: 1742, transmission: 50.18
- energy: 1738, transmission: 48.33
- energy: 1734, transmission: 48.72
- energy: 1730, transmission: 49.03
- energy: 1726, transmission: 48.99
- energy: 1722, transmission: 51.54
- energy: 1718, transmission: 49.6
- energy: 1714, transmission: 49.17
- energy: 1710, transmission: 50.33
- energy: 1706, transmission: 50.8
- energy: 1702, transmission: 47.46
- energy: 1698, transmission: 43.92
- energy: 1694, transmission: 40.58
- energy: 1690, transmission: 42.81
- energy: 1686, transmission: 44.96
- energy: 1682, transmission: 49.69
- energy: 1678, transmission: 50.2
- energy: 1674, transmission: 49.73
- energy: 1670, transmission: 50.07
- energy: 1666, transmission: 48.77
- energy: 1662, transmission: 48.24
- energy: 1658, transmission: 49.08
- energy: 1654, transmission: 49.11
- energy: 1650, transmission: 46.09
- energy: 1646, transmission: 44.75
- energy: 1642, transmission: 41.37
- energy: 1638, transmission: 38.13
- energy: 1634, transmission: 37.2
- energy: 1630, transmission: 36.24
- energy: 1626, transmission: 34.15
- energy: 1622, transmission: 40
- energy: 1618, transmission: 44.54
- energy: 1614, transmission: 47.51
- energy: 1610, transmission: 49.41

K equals 0.120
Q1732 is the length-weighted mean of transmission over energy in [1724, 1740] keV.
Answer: 48.8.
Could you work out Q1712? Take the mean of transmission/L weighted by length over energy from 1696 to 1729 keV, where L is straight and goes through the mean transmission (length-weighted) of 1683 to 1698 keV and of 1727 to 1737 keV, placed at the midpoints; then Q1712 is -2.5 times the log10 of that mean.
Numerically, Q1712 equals -0.06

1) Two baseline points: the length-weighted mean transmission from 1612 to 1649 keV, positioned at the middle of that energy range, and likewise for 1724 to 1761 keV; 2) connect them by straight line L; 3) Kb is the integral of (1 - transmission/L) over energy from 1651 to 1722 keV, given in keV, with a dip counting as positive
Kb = -4.6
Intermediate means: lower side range 40.6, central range 48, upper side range 49.6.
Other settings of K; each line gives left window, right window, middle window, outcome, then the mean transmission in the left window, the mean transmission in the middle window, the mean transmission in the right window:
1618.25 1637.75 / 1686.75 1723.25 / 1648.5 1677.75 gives -0.16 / 37.7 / 48.9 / 47.2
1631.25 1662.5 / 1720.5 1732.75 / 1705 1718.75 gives -0.03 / 43.9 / 49.9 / 49.7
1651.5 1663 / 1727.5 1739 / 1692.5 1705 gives 0.09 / 48.7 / 44.7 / 48.7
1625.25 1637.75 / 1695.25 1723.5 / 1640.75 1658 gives -0.17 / 36.4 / 45.9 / 48.7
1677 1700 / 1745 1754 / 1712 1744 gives -0.03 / 45.1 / 49.4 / 50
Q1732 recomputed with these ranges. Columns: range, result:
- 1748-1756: 50.1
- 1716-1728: 50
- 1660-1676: 49.2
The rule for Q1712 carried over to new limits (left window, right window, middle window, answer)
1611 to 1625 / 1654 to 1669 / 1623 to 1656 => 0.137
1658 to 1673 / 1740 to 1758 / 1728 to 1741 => 0.027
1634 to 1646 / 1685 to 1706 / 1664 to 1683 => -0.162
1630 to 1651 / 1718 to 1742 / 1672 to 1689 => -0.086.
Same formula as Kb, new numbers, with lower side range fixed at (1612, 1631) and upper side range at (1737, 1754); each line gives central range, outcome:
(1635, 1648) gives 0.33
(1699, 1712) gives -0.63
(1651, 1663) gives -1.48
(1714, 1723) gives -0.45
